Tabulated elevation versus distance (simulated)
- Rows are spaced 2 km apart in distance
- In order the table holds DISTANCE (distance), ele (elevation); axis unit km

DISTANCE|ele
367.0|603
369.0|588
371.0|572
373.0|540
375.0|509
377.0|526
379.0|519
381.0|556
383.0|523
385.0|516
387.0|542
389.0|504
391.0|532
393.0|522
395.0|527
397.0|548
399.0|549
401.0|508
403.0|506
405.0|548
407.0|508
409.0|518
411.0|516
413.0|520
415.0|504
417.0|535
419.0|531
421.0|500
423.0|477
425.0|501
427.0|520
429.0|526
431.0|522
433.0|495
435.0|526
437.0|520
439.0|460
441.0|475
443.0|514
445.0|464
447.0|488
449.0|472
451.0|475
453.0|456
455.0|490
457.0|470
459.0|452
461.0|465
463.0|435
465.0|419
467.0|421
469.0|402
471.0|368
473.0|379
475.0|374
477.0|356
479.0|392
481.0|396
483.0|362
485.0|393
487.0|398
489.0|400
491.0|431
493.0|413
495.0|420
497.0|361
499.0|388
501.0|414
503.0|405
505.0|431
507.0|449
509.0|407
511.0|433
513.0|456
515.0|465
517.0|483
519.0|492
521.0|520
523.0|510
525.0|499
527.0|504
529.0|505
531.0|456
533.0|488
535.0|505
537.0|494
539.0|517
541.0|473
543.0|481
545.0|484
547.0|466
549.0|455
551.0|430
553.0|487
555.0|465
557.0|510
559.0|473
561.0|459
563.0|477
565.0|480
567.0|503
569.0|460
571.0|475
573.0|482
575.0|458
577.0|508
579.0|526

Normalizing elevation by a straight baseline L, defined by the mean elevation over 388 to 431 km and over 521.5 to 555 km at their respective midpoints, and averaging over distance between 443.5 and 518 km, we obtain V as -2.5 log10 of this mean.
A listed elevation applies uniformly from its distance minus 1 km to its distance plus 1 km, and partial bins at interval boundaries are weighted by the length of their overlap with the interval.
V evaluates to 0.18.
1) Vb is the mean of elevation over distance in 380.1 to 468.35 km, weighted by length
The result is 501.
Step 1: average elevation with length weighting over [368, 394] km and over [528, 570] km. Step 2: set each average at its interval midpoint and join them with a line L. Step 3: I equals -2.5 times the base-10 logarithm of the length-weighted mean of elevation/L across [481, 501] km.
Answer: 0.25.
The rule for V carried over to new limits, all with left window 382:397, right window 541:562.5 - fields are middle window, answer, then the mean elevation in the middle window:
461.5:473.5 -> 0.22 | 408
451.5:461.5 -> 0.08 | 467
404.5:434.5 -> 0.00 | 514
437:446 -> 0.06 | 483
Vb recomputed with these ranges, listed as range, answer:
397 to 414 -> 523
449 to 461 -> 469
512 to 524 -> 488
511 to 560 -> 483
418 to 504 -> 445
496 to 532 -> 454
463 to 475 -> 399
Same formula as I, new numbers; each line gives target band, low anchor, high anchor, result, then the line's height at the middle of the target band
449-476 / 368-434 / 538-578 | 0.170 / 506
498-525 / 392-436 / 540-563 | 0.076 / 485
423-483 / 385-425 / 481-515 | 0.024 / 464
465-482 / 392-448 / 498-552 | 0.251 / 489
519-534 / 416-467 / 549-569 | -0.044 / 477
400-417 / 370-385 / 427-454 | -0.008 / 514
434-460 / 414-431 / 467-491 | -0.055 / 458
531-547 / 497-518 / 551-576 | -0.075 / 455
